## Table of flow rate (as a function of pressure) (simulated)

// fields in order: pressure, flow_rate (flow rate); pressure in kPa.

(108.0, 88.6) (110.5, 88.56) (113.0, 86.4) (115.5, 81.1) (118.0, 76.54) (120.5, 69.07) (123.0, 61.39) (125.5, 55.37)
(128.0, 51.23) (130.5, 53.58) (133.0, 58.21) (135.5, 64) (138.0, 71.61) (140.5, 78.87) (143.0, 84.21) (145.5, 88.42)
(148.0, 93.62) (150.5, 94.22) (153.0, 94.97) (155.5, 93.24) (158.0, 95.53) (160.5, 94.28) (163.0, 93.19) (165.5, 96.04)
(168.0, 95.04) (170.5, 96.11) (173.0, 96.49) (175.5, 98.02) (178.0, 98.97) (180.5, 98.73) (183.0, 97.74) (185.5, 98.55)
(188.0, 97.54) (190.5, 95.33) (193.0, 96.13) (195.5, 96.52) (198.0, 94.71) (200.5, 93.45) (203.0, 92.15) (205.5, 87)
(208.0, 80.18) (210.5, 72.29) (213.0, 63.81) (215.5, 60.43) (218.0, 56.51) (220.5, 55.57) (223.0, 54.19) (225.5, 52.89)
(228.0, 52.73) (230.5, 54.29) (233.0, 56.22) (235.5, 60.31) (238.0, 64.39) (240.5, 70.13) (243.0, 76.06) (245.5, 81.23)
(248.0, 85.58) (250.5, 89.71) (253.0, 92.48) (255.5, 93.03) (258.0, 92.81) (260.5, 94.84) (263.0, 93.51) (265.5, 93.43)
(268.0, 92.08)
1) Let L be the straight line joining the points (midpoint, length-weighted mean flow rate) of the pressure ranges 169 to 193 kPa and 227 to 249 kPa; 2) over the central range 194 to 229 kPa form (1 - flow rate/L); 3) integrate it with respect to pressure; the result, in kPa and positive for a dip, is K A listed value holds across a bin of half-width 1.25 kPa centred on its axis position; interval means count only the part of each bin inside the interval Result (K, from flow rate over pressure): 3.9 kPa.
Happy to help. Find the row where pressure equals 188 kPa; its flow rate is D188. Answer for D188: 97.54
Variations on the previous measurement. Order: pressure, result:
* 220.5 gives 55.57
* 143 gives 84.21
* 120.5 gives 69.07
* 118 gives 76.54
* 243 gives 76.06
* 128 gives 51.23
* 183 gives 97.74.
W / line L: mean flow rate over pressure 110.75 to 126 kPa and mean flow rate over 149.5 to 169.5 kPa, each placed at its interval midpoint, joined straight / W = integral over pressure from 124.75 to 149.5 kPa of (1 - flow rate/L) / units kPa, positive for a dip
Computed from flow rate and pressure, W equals 3.9 kPa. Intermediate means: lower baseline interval 73.6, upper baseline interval 94.6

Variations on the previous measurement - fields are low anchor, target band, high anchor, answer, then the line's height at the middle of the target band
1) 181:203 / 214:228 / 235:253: 4.9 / 85.5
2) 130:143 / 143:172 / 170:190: -4.1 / 82.2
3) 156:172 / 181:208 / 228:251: -3.1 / 84.6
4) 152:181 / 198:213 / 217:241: -2.5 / 71.8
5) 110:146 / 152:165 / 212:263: -4.4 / 70.6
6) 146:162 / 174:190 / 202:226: -3.2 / 81.7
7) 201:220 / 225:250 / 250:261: 5.5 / 84.9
